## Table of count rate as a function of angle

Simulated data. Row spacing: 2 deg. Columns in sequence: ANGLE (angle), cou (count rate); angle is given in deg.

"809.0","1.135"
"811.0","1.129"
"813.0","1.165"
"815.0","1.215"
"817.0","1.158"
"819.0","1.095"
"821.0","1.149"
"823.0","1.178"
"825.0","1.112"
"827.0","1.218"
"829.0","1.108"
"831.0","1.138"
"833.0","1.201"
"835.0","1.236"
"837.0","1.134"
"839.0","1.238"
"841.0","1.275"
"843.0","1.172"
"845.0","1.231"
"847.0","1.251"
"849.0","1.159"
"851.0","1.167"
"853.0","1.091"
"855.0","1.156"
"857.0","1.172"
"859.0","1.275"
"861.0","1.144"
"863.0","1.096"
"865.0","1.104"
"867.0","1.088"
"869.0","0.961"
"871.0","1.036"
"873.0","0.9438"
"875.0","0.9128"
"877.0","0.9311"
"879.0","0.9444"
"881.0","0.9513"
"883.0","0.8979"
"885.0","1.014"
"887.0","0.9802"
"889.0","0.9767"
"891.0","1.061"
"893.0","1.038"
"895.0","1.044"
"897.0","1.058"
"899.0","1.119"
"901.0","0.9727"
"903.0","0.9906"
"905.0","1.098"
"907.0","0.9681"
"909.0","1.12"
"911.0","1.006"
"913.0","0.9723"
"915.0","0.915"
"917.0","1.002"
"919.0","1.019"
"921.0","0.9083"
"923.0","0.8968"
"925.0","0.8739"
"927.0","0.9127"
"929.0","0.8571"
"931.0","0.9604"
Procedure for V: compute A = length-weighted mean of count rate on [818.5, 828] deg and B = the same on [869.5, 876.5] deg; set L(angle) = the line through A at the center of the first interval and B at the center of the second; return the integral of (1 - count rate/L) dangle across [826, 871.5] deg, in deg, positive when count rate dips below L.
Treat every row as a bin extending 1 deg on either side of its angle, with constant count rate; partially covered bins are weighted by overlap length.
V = -4.6 deg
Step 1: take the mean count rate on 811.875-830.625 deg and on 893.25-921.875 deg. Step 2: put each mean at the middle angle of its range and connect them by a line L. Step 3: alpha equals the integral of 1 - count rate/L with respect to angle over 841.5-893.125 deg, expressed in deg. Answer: 0.5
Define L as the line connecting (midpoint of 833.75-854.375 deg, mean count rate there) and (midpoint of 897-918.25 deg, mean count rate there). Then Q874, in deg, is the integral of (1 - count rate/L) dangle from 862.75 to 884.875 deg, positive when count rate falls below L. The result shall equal 2.5 deg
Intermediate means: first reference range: 1.19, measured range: 0.985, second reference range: 1.02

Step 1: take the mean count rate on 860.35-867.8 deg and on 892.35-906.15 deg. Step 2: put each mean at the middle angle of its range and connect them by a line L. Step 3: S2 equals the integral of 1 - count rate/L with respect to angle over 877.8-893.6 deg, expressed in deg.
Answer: 1.3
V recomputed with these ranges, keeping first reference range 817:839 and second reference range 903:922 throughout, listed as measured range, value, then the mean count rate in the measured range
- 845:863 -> -1.0 deg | 1.18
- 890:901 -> -0.2 deg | 1.06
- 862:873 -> 0.4 deg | 1.05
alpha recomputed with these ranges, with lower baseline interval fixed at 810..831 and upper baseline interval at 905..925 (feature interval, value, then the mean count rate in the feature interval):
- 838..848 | -1.10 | 1.23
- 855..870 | -0.65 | 1.12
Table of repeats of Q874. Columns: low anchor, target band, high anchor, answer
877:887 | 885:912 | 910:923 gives -2.1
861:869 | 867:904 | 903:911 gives 2.5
